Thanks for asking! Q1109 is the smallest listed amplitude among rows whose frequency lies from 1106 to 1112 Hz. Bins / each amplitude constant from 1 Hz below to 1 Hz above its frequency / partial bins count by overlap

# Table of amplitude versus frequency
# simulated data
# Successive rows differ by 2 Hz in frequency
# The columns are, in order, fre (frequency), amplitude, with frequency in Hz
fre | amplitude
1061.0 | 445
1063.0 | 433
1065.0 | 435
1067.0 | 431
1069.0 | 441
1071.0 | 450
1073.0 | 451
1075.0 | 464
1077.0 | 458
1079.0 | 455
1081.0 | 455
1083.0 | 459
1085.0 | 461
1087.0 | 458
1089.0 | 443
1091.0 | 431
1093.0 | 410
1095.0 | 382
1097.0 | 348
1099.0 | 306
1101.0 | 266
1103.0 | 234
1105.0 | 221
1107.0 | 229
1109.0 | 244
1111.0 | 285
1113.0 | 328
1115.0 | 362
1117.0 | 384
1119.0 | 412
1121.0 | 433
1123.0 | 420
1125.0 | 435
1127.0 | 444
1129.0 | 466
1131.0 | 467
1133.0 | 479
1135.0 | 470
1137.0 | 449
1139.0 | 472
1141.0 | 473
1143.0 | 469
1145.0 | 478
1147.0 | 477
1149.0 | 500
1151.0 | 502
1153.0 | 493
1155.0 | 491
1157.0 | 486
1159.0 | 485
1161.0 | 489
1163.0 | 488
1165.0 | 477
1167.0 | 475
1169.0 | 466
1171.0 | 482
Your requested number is 229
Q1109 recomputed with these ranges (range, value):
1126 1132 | 444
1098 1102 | 266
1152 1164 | 485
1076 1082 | 455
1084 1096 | 382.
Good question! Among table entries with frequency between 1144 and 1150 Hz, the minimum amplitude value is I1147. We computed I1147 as 477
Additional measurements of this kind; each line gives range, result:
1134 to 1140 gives 449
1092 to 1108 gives 221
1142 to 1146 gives 469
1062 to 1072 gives 431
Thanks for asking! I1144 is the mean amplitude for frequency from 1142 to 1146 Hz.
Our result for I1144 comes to 474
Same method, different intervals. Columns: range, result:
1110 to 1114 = 306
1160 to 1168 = 482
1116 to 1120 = 398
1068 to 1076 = 452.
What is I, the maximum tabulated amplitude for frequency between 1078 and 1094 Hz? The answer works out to 461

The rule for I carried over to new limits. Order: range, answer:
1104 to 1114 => 328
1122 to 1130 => 466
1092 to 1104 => 410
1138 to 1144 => 473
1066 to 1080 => 464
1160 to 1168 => 489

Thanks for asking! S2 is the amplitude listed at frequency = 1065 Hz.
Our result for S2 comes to 435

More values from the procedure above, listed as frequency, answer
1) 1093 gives 410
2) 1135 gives 470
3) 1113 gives 328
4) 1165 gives 477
